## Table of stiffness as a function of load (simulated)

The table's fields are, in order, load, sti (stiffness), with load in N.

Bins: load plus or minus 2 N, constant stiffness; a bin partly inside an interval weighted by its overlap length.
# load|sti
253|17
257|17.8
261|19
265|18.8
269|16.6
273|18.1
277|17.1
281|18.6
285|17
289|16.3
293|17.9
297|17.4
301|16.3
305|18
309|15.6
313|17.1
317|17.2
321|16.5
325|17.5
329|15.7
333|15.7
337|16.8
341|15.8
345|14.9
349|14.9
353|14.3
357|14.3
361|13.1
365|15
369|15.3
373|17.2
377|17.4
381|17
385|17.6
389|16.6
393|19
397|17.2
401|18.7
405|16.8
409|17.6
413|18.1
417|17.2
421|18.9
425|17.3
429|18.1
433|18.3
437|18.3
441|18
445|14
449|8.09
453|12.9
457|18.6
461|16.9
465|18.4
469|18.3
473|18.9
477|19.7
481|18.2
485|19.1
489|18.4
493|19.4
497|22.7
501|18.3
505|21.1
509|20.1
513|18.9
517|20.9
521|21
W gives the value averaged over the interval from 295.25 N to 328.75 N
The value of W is 16.9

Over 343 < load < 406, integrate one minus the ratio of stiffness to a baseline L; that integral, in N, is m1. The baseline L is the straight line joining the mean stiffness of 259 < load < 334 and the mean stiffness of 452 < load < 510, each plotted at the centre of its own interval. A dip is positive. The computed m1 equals 6.0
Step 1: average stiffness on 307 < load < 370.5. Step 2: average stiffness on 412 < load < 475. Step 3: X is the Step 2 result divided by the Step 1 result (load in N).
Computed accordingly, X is 1.08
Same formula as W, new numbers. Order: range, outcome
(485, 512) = 19.9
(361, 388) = 16.3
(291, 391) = 16.2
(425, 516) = 18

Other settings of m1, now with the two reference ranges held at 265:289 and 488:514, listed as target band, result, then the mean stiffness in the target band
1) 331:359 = 4.59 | 15.2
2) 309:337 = 2.23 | 16.6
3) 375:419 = 2.89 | 17.6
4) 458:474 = 1.18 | 18.1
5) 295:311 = 0.85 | 16.8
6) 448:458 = 3.22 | 13.2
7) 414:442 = 1.64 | 18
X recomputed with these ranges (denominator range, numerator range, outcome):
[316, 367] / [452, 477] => 1.14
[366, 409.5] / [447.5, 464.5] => 0.85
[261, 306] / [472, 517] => 1.12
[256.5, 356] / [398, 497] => 1.04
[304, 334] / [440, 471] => 0.94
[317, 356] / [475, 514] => 1.24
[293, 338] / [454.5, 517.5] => 1.14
